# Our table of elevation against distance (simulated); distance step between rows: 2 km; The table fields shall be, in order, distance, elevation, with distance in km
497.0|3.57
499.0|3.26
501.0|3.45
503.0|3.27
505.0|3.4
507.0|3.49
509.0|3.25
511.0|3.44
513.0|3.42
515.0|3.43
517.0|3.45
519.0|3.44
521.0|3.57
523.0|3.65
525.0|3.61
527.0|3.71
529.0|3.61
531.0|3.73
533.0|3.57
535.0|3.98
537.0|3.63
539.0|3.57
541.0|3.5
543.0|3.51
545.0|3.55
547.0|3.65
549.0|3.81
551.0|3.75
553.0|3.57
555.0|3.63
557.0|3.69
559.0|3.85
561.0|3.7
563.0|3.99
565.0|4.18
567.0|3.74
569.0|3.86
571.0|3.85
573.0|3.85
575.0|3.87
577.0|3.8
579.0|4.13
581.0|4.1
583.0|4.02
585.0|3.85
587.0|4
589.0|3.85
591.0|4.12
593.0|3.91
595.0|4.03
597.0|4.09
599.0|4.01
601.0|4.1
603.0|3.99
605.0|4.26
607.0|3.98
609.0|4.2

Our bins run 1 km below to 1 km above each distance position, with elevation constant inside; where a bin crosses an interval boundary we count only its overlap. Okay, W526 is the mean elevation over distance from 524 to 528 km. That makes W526 3.66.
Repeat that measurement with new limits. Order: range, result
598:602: 4.05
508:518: 3.4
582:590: 3.93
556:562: 3.75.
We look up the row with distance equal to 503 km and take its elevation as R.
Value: 3.27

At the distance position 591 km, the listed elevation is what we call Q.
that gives 4.12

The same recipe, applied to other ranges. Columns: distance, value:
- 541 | 3.5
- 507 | 3.49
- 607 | 3.98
